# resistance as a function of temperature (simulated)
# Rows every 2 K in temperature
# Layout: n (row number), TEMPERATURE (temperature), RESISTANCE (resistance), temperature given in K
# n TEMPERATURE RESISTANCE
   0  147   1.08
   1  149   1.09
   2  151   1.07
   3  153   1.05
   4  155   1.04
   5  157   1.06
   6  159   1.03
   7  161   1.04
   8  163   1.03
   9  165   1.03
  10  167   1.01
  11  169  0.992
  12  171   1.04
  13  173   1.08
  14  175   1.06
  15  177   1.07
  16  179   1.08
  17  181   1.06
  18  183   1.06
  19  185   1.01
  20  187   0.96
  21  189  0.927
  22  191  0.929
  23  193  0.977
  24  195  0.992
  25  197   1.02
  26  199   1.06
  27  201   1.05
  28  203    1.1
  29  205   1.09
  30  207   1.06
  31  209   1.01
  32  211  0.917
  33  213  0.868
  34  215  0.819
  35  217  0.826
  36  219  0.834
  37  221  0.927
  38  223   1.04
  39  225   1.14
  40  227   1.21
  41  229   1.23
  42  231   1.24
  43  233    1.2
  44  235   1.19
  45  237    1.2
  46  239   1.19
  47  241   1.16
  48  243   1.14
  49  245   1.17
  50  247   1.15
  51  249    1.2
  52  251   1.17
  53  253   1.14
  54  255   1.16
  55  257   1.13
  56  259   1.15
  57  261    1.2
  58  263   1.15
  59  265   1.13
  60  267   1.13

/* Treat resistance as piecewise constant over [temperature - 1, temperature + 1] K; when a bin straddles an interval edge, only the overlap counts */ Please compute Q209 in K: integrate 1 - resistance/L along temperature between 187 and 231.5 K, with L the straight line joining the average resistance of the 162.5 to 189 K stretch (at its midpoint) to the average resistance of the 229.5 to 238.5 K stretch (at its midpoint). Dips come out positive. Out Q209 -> 4.92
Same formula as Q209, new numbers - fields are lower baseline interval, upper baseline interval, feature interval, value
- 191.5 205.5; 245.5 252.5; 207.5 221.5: 2.43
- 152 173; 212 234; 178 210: 0.26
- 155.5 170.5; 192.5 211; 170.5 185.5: -0.42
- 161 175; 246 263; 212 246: 1.33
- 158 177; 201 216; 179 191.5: 0.17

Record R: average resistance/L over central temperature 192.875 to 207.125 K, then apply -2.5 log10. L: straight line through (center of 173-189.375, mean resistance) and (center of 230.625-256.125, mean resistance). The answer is 0.032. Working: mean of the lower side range 1.04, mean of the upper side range 1.18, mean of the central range 1.05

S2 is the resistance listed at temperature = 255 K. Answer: 1.16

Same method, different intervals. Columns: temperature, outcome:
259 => 1.15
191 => 0.929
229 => 1.23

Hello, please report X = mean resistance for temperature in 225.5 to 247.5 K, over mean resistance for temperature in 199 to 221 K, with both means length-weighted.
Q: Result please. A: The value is 1.24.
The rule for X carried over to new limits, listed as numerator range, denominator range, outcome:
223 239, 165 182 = 1.14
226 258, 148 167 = 1.13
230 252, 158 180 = 1.14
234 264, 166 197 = 1.15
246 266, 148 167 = 1.11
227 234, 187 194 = 1.29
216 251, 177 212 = 1.10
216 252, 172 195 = 1.10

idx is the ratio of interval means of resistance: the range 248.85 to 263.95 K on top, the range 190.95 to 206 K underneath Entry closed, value 1.12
